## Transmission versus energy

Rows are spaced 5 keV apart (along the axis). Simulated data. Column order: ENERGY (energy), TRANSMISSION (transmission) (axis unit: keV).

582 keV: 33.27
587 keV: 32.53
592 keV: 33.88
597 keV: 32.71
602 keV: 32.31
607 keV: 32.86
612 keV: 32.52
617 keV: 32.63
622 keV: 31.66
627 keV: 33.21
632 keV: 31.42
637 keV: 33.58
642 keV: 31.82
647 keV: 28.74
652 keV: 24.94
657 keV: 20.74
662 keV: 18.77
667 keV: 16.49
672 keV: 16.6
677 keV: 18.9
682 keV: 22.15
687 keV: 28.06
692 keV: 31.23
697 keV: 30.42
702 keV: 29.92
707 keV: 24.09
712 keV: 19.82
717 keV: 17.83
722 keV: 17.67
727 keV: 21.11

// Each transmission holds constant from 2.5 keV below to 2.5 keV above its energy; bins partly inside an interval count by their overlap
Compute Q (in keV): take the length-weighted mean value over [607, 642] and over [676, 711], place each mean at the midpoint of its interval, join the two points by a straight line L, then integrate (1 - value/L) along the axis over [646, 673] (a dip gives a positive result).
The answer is 7.92 keV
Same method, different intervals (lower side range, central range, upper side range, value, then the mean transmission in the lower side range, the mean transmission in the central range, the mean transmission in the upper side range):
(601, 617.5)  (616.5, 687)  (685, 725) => 8.76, 32.6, 25.7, 24.8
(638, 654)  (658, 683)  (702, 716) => 7.65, 29.1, 18.5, 22.9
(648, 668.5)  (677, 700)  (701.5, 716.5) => -4.95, 21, 27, 23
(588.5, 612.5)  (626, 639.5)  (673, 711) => -1.03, 32.9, 32.7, 25.7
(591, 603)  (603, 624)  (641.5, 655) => -0.79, 32.9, 32.4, 27.7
